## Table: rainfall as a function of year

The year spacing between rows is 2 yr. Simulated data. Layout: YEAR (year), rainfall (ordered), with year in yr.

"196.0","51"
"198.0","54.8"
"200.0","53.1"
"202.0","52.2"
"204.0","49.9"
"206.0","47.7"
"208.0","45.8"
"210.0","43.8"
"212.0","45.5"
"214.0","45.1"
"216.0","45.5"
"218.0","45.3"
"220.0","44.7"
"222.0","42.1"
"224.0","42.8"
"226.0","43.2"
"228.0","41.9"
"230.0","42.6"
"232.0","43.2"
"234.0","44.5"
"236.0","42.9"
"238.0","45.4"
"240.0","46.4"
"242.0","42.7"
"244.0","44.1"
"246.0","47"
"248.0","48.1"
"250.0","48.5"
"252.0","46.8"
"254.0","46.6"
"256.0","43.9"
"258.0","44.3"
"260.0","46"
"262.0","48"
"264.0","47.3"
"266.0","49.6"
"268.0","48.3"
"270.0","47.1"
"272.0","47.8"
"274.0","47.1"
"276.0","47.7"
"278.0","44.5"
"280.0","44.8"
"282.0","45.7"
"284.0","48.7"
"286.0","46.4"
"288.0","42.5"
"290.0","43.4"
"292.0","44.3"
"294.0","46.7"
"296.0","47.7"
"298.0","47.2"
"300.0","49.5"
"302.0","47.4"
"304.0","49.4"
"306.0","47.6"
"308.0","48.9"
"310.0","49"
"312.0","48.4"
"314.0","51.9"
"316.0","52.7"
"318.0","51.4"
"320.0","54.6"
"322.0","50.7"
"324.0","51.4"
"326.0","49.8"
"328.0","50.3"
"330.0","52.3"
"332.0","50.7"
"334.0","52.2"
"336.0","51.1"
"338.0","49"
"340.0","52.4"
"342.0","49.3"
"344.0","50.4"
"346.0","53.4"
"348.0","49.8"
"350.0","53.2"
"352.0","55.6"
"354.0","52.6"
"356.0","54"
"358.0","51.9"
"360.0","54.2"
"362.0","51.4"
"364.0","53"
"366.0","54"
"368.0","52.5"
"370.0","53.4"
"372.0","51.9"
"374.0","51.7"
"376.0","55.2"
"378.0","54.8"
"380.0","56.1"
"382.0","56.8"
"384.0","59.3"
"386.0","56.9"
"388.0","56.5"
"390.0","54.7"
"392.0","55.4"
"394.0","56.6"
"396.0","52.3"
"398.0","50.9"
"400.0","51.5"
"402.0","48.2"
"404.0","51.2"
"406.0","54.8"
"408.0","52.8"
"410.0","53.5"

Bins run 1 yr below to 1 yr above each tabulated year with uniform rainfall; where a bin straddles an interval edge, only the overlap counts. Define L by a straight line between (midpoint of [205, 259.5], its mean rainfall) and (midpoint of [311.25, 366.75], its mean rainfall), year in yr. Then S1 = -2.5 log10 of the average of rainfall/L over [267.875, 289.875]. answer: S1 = 0.04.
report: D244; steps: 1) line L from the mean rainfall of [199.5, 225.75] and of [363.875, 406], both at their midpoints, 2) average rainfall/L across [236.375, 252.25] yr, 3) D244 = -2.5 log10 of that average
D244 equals 0.04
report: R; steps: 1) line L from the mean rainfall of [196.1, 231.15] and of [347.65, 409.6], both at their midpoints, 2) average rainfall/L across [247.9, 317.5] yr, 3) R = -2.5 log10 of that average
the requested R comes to 0.05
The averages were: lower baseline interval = 46.3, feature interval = 47.3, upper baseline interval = 53.7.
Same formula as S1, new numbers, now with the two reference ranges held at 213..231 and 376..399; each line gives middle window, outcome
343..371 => 0.010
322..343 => 0.015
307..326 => -0.011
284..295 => 0.080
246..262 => -0.012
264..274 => -0.022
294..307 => 0.028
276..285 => 0.040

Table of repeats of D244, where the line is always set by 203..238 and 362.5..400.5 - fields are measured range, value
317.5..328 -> -0.01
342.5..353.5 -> 0.00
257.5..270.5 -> 0.00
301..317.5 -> 0.01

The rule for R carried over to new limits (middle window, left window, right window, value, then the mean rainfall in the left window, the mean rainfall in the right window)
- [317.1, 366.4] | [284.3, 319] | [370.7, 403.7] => -0.02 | 47.9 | 54.2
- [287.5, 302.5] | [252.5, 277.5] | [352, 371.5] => 0.06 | 46.9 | 53.1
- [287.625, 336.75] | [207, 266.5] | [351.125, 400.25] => 0.02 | 45.1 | 54.2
